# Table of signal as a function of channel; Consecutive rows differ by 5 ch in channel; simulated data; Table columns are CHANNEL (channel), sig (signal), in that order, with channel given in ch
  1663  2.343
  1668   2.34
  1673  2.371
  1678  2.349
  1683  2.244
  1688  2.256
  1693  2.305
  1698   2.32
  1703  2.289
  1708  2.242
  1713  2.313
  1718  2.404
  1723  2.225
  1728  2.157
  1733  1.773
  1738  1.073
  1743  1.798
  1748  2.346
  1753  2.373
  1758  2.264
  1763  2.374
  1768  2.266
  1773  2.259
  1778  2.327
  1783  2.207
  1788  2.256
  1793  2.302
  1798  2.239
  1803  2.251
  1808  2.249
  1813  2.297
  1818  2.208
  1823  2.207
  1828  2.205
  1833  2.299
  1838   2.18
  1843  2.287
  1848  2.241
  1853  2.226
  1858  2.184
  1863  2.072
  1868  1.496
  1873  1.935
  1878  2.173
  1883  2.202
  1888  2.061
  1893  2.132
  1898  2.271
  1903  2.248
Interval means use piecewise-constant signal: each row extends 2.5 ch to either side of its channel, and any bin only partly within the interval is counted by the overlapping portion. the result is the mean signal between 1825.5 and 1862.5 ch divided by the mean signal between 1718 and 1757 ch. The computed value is 1.1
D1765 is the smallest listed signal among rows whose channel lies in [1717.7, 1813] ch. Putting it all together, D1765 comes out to 1.073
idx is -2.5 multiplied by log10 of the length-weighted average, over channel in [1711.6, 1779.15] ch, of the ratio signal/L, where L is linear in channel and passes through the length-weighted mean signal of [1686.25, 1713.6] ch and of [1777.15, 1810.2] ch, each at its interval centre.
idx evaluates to 0.07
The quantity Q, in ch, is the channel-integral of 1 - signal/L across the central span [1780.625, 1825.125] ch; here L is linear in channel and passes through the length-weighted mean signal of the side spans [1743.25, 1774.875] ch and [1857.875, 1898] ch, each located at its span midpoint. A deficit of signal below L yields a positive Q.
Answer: -1.17 ch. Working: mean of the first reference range 2.28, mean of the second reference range 2.04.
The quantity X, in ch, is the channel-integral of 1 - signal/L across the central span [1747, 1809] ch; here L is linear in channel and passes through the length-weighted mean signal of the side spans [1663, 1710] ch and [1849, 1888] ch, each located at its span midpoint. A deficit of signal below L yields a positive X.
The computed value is -3.1 ch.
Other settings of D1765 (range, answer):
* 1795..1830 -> 2.205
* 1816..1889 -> 1.496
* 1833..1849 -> 2.18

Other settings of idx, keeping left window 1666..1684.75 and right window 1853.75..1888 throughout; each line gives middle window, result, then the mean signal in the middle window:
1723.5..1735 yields 0.12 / 2.02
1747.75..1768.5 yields -0.06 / 2.33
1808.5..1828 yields -0.06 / 2.23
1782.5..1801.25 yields -0.05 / 2.26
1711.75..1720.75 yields -0.04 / 2.36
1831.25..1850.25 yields -0.09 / 2.25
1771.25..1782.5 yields -0.05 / 2.28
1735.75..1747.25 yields 0.37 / 1.58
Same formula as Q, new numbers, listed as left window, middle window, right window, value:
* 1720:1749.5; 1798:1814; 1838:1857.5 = -1.1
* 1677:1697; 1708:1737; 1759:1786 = 2.1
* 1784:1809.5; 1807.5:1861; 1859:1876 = -4.7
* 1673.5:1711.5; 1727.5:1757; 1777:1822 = 4.6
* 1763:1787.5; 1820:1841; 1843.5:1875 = -1.0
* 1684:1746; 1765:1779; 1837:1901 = -1.2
